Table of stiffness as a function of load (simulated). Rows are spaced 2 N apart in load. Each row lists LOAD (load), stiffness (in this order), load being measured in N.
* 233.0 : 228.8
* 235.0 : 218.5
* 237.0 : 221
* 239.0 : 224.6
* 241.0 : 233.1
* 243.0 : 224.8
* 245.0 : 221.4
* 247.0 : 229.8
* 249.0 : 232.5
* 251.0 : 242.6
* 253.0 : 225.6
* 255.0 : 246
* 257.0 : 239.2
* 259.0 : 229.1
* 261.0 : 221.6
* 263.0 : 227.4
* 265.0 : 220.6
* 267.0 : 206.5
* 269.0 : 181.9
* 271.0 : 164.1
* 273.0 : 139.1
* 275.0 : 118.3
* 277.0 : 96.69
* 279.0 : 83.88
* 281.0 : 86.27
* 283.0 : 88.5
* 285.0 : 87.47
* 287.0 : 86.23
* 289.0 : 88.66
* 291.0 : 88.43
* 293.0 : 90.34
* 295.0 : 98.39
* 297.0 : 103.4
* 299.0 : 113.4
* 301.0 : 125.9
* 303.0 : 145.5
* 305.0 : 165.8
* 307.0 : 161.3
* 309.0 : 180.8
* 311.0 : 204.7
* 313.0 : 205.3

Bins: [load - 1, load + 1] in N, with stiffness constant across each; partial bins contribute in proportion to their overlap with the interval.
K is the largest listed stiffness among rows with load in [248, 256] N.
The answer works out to 246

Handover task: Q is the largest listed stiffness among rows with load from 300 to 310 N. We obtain 180.8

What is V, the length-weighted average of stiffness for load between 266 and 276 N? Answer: 162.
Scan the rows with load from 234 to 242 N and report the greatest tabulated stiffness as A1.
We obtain 233.1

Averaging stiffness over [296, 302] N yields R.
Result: 114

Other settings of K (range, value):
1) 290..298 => 103.4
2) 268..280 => 181.9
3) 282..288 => 88.5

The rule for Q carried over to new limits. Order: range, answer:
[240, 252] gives 242.6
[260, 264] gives 227.4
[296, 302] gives 125.9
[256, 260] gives 239.2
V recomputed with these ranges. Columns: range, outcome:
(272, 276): 129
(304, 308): 164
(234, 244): 224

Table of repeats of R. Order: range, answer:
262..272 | 200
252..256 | 236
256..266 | 228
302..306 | 156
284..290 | 87.5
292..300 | 101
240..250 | 228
